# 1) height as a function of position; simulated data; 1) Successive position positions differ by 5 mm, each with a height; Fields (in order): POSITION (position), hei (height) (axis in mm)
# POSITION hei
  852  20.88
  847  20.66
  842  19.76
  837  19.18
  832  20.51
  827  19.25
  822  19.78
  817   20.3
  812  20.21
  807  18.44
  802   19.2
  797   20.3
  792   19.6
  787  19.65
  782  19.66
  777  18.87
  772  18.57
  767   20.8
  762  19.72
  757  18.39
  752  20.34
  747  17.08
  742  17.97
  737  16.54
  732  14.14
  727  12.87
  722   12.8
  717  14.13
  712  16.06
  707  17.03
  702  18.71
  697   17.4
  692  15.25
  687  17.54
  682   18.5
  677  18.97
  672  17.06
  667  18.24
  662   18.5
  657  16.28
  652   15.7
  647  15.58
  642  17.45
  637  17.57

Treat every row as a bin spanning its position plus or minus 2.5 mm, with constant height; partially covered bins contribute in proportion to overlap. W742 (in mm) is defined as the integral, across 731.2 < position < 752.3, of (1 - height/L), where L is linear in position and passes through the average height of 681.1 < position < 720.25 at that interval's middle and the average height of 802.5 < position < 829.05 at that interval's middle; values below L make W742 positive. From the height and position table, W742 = 0.7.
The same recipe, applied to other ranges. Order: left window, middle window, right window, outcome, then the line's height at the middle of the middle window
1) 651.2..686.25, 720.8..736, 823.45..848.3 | 3.98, 18.5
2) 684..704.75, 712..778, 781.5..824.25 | 5.08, 18.4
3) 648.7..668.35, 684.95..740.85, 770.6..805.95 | 7.12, 18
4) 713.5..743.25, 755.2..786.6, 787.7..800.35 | -2.40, 18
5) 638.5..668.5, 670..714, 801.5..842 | 0.34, 17.6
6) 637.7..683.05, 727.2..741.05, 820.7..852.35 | 2.41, 18.4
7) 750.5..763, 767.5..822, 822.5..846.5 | 0.08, 19.6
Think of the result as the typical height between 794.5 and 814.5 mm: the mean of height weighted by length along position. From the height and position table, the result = 19.5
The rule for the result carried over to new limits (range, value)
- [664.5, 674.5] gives 17.6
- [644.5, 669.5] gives 16.9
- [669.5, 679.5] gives 18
